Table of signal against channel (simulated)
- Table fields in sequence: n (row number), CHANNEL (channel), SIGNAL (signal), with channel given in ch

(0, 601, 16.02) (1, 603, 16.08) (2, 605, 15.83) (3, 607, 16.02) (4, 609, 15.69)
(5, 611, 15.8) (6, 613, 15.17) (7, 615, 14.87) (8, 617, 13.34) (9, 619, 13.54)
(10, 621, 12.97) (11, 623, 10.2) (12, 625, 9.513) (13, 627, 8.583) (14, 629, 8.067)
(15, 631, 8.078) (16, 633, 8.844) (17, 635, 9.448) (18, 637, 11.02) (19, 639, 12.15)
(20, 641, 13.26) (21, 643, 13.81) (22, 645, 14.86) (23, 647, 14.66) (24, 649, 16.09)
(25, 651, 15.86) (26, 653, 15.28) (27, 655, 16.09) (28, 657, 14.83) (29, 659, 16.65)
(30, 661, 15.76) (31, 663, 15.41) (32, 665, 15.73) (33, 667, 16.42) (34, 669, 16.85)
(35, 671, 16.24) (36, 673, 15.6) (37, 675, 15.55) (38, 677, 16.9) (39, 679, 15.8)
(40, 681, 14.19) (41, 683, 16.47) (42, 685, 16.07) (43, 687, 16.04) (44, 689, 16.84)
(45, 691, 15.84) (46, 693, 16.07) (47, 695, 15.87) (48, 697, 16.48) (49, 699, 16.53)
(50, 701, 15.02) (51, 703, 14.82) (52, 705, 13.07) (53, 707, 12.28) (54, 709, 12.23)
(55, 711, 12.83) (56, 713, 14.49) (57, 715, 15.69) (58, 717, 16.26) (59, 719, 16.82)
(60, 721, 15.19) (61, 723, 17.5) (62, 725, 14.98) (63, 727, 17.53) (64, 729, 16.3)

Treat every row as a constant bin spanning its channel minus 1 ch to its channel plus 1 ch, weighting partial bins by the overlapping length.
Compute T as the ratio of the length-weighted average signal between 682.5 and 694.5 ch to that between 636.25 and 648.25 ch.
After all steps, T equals 1.2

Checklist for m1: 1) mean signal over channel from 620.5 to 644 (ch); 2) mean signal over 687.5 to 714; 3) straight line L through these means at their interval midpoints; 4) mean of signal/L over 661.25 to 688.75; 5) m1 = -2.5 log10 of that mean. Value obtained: -0.210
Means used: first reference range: 10.4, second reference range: 14.8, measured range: 16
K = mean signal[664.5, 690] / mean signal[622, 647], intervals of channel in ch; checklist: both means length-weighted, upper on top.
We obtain 1.5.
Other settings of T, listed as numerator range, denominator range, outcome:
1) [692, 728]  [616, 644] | 1.39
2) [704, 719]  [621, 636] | 1.52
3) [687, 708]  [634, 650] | 1.16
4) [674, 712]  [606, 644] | 1.25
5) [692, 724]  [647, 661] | 0.96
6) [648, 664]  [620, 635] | 1.66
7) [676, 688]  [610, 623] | 1.14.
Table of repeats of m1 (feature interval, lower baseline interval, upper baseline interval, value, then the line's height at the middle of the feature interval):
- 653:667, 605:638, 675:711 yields -0.15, 13.8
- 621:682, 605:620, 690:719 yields 0.09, 14.9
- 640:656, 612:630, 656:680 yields -0.06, 14.2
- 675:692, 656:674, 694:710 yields -0.05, 15.2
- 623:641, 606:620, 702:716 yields 0.45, 14.7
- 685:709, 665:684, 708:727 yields 0.02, 15.6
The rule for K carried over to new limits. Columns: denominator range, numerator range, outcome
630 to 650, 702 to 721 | 1.17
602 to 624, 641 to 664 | 1.05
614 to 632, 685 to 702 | 1.46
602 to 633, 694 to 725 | 1.17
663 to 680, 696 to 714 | 0.88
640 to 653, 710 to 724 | 1.05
